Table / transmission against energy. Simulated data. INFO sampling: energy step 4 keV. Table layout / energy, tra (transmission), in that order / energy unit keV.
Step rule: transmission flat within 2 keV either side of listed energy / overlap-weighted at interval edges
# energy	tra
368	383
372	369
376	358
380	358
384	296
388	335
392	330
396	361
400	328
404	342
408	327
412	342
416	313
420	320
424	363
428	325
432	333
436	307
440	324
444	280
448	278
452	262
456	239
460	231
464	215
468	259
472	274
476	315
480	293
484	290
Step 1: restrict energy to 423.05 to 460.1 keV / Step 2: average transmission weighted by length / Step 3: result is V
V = 295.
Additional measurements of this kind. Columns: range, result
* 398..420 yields 329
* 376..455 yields 322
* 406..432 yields 332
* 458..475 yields 249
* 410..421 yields 325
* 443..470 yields 251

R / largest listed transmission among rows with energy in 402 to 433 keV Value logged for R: 363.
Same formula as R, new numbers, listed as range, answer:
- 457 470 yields 259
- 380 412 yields 361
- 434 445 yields 324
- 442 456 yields 280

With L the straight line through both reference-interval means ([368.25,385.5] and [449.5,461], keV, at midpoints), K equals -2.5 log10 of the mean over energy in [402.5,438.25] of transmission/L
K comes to -0.13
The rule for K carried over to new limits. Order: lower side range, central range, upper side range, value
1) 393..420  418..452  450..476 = -0.07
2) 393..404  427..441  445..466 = -0.14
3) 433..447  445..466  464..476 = 0.16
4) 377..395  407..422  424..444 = 0.00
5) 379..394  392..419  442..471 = -0.09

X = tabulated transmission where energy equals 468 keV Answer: 259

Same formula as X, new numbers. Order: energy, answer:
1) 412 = 342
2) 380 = 358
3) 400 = 328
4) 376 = 358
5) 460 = 231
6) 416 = 313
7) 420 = 320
